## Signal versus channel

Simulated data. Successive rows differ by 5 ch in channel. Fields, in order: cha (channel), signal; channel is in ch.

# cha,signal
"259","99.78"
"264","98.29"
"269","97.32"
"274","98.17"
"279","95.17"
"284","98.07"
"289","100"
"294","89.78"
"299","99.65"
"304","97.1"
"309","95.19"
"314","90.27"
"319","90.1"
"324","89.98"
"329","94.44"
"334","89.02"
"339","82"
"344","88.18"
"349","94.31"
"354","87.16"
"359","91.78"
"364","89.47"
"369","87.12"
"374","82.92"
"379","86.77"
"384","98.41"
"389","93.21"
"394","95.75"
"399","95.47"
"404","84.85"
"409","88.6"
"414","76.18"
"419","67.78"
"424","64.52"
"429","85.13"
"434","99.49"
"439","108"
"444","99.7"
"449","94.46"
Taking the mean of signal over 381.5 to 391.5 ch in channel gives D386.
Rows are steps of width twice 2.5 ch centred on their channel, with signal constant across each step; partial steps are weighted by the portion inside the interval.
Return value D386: 95.8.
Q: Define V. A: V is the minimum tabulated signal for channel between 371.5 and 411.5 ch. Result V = 82.92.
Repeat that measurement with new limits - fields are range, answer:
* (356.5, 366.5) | 89.47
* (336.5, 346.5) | 82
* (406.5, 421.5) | 67.78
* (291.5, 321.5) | 89.78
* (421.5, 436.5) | 64.52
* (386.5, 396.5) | 93.21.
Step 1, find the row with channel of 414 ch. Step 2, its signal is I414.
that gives 76.18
